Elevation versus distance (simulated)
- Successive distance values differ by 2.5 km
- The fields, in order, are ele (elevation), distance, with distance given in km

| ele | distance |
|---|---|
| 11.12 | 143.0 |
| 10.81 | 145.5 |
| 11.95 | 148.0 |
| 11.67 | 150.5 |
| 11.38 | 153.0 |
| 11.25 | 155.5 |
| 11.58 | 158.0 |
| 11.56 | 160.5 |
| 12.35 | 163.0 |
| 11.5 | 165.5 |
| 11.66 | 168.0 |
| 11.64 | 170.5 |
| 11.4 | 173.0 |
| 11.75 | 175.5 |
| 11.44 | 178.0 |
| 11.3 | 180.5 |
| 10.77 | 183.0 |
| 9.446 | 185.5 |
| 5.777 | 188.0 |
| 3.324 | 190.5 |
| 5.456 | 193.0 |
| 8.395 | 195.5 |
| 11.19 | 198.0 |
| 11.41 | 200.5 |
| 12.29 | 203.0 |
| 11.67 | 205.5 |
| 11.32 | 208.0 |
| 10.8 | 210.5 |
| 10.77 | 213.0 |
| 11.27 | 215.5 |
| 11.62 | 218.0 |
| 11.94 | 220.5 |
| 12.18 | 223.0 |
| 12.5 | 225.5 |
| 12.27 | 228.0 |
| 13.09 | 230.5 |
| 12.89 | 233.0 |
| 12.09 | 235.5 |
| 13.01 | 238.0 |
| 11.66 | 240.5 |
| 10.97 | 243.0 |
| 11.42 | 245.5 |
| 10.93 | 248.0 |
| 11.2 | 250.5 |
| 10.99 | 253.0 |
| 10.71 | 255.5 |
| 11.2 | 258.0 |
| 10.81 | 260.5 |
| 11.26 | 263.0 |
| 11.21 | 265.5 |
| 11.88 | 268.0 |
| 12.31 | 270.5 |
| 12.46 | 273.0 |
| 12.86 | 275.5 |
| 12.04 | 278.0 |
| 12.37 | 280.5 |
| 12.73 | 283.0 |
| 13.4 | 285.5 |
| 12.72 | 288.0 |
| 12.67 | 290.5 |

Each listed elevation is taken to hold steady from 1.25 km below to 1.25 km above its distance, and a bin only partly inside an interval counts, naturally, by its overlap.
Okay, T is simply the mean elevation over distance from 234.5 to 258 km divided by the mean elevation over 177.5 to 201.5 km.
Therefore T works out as 1.31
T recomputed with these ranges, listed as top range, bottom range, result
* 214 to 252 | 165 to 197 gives 1.26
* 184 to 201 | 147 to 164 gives 0.66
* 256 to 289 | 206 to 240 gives 1.01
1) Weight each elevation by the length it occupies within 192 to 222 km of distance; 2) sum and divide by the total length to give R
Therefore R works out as 10.7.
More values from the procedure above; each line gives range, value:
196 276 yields 11.7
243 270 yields 11.2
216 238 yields 12.3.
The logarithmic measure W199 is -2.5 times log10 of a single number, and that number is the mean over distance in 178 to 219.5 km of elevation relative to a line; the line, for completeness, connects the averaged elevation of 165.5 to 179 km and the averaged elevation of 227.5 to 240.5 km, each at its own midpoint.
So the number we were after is 0.22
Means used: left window 11.6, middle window 9.86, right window 12.6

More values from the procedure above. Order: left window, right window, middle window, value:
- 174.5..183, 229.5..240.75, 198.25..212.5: 0.05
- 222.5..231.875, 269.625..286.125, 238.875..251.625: 0.12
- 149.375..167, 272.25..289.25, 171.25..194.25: 0.29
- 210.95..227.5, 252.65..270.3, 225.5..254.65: -0.04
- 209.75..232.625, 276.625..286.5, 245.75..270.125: 0.11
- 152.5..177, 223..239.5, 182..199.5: 0.47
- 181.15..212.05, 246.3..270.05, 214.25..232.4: -0.19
